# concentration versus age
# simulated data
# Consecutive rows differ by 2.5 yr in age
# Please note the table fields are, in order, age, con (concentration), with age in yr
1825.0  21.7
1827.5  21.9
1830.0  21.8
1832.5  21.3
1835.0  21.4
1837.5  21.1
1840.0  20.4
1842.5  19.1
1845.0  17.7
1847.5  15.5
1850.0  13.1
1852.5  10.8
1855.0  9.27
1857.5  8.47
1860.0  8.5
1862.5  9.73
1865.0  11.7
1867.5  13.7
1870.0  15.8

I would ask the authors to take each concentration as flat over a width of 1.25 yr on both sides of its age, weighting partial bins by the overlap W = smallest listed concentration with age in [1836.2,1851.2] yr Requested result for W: 13.1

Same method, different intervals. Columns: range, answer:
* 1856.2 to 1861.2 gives 8.47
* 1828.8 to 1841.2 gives 20.4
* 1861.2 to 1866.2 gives 9.73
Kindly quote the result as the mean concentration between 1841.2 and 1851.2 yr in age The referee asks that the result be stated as 16.4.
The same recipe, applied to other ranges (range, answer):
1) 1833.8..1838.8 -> 21.2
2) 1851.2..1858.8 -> 9.53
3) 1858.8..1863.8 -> 9.15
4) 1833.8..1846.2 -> 19.9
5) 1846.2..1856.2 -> 12.2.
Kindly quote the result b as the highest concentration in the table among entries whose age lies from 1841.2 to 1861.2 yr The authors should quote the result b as 19.1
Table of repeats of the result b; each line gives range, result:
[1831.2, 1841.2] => 21.4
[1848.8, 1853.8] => 13.1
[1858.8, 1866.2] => 11.7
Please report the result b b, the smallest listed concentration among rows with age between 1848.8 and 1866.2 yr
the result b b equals 8.47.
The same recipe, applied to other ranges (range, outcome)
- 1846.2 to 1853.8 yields 10.8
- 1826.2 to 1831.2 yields 21.8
